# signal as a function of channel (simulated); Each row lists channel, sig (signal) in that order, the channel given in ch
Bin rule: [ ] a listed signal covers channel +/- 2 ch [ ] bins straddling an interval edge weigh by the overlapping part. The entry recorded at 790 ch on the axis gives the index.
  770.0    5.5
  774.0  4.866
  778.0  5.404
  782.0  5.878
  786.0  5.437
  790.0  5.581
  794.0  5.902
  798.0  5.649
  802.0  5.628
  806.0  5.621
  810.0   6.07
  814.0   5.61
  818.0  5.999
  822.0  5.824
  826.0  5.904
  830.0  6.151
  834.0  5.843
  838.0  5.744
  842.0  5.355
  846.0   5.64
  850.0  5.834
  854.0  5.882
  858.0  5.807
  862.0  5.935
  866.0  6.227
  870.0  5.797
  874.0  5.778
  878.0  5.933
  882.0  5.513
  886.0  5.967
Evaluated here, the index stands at 5.581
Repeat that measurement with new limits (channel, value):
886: 5.967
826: 5.904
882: 5.513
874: 5.778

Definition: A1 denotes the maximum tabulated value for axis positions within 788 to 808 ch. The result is 5.902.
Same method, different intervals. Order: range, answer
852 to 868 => 6.227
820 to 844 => 6.151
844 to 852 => 5.834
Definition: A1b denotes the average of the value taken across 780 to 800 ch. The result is 5.69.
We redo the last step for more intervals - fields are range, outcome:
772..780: 5.13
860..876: 5.93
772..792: 5.43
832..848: 5.65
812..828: 5.83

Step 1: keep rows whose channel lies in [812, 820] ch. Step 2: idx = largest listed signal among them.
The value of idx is 5.999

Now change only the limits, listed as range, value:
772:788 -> 5.878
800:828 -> 6.07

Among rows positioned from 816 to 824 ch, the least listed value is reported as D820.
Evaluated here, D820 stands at 5.824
